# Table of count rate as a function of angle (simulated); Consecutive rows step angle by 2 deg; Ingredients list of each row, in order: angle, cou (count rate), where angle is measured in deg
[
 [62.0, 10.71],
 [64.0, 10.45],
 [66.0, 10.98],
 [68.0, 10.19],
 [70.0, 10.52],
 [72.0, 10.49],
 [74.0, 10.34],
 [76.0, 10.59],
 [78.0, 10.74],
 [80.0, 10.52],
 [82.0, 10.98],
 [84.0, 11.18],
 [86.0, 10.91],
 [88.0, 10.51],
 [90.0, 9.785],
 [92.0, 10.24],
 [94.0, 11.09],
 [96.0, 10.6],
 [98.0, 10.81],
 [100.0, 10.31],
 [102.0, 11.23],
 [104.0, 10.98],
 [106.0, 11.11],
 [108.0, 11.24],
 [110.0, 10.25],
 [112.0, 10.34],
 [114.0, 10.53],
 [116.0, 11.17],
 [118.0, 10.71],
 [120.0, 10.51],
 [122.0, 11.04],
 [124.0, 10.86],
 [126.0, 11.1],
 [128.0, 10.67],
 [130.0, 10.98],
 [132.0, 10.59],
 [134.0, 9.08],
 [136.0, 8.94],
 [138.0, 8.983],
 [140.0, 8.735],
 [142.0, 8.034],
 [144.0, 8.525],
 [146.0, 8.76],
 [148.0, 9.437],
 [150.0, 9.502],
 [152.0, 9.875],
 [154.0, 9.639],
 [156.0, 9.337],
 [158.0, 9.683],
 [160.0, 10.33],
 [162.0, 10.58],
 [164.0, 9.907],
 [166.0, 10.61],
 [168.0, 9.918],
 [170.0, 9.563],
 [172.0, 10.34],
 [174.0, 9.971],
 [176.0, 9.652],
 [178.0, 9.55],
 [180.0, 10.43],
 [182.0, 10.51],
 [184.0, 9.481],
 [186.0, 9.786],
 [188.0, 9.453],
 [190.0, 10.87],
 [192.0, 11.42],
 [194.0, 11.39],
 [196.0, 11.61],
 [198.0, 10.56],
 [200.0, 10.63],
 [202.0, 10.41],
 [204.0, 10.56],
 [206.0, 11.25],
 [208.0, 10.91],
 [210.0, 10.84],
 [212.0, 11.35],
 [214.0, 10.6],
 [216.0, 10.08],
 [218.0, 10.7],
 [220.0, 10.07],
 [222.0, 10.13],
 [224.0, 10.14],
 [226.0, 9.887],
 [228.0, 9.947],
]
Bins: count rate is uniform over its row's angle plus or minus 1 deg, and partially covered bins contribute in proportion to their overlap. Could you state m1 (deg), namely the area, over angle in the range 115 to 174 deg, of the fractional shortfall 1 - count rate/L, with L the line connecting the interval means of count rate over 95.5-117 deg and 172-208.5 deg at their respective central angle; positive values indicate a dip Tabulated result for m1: 4.0 deg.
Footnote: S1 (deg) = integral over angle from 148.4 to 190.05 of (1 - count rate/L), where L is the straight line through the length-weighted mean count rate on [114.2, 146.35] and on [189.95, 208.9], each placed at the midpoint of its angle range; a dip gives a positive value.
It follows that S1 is 2.4 deg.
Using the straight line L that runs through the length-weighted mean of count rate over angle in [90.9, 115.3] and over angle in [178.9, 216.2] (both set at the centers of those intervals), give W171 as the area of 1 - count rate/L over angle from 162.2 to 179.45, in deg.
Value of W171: 1.1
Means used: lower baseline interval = 10.7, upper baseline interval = 10.6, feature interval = 9.98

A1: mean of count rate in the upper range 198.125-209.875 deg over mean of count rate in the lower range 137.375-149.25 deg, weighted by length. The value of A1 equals 1.2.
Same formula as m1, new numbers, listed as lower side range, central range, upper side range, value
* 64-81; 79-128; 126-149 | -3.7 deg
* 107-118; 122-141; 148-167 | 0.6 deg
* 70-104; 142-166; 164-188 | 1.3 deg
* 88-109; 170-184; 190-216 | 1.1 deg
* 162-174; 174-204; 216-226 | -0.8 deg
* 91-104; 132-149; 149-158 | 1.6 deg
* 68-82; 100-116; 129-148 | -1.6 deg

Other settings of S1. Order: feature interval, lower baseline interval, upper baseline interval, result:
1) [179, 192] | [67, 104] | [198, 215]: 0.7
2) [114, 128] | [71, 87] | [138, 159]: -1.6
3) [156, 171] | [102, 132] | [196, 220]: 1.0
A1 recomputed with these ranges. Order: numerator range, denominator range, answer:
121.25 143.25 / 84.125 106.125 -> 0.92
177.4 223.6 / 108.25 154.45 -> 1.06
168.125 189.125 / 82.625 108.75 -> 0.92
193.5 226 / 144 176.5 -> 1.09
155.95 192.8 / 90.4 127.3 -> 0.94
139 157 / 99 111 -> 0.84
